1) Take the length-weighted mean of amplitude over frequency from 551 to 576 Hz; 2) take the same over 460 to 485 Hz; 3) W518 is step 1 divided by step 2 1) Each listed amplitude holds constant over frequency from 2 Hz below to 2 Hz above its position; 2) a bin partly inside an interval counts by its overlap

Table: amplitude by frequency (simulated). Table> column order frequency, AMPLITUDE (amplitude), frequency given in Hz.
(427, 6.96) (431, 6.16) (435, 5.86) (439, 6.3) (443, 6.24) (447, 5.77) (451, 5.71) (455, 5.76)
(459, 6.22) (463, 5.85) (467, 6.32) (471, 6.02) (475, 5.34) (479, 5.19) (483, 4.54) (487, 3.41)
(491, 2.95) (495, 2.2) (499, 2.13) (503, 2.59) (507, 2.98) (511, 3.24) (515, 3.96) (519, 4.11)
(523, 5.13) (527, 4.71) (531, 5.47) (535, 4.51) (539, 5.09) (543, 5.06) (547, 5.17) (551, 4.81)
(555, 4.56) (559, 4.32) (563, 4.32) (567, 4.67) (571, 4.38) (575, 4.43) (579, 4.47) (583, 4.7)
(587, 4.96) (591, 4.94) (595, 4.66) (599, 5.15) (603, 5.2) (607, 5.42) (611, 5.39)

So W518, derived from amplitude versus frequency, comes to 0.80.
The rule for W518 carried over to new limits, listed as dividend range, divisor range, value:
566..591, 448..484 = 0.81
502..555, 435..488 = 0.78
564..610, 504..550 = 1.08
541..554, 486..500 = 1.87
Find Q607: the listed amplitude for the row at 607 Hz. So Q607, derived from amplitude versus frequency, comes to 5.42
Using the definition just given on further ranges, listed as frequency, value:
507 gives 2.98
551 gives 4.81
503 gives 2.59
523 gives 5.13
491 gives 2.95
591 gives 4.94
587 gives 4.96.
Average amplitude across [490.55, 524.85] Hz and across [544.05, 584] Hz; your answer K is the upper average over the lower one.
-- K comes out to 1.41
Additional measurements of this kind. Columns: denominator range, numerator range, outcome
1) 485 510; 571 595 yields 1.71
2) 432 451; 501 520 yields 0.55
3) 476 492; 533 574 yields 1.12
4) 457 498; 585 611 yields 1.07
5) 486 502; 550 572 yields 1.72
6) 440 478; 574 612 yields 0.84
